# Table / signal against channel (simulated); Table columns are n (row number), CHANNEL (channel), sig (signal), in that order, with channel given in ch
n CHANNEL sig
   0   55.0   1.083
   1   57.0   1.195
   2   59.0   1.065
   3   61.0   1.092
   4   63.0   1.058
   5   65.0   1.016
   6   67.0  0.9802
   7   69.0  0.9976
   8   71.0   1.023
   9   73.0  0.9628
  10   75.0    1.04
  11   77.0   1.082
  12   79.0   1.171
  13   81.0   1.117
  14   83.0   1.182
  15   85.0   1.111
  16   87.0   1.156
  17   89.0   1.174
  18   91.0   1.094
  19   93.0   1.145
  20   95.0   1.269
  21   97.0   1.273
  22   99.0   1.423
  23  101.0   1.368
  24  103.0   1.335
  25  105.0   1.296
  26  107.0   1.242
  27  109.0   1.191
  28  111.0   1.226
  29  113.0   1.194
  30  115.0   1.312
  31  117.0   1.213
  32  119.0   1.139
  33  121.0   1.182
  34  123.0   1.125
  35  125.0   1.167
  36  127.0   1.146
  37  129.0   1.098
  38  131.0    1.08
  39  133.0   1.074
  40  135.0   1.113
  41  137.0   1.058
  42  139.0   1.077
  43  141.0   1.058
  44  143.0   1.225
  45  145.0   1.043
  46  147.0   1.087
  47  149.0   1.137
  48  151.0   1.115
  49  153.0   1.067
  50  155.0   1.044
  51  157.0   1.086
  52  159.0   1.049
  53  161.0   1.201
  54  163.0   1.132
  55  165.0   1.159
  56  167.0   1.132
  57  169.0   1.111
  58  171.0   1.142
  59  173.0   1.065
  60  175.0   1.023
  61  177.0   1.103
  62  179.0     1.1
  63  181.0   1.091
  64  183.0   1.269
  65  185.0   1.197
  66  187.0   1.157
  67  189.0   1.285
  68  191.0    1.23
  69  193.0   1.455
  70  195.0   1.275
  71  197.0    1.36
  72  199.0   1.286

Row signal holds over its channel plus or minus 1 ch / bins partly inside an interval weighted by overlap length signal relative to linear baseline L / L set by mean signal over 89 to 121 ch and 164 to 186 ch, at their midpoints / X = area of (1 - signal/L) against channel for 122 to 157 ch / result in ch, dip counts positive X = 2.5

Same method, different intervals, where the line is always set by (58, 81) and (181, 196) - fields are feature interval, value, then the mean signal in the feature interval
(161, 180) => 1.7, 1.11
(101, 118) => -2.1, 1.26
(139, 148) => 0.6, 1.1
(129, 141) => 0.8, 1.08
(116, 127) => -0.2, 1.16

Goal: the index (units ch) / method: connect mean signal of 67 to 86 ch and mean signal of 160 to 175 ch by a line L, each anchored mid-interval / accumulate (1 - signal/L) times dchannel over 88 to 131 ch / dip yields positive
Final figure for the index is -4.9 ch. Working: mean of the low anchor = 1.07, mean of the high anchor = 1.13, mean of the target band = 1.22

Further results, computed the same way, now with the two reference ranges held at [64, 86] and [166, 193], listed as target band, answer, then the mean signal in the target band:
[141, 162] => 0.5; 1.1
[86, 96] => -0.8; 1.17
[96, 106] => -2.3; 1.34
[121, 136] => -0.1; 1.12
